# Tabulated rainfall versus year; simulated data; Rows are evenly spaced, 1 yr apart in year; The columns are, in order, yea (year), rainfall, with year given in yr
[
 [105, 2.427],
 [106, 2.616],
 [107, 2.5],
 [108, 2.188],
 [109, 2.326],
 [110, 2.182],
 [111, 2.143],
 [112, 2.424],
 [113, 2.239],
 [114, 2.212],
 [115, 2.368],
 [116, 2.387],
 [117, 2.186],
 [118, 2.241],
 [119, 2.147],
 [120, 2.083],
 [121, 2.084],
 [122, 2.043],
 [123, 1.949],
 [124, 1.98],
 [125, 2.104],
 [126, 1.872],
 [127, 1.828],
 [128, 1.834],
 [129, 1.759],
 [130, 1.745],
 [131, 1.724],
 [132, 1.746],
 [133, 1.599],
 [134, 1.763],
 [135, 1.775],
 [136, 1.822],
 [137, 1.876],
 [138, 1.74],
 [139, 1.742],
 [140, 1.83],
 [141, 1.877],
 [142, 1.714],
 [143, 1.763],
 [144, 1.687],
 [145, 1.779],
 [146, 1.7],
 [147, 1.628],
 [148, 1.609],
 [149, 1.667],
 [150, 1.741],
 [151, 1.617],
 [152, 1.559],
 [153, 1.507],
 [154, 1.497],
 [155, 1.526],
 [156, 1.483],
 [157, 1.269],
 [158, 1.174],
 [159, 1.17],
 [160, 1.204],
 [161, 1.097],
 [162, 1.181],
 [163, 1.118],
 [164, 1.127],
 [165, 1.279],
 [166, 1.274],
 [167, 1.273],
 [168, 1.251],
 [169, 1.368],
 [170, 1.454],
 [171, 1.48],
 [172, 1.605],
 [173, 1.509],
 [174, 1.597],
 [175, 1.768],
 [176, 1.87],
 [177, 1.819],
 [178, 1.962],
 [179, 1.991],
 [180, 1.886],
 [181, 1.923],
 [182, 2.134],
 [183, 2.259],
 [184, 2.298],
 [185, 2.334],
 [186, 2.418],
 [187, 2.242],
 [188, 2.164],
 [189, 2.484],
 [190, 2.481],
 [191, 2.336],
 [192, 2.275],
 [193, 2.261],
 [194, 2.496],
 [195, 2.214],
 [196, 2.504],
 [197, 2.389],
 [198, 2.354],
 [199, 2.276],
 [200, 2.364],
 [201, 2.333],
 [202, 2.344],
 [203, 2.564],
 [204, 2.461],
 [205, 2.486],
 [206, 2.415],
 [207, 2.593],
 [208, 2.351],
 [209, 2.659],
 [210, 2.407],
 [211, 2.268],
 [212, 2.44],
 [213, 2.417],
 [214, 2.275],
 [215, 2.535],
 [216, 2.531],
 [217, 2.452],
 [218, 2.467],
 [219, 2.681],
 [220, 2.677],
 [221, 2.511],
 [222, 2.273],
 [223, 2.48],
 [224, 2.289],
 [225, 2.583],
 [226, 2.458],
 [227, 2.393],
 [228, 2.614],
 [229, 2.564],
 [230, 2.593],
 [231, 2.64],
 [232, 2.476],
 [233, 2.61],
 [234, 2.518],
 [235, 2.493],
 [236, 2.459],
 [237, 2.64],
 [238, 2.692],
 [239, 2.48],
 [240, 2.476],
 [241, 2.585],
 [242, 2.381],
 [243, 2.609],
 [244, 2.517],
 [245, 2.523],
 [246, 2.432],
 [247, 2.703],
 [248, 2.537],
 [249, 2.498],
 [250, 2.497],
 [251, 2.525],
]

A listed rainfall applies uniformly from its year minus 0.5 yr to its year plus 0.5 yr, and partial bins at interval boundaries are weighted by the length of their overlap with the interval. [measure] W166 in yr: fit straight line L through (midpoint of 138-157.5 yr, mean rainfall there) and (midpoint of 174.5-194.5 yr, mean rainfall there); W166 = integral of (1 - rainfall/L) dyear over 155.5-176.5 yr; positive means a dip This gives 6.06 yr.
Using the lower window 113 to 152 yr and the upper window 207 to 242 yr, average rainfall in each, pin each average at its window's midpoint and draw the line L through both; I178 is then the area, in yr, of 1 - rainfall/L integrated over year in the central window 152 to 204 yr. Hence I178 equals 8.34 yr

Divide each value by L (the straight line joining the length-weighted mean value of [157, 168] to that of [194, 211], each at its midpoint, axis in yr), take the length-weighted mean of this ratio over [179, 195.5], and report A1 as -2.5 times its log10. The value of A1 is -0.16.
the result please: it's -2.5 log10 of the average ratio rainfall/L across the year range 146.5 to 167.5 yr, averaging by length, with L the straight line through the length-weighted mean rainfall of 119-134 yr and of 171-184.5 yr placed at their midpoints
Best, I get 0.34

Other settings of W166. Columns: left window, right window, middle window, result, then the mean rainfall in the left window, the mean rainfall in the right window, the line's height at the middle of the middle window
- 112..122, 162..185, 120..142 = 2.47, 2.22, 1.65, 2.08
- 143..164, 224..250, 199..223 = -2.80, 1.46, 2.53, 2.2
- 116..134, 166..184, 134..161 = 3.50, 1.94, 1.72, 1.84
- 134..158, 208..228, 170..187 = 0.89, 1.66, 2.46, 2.02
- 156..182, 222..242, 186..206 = -4.69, 1.48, 2.52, 1.92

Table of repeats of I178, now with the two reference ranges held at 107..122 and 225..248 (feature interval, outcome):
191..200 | 0.3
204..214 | 0.1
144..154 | 2.9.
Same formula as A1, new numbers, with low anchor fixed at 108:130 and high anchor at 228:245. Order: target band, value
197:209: 0.000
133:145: 0.225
